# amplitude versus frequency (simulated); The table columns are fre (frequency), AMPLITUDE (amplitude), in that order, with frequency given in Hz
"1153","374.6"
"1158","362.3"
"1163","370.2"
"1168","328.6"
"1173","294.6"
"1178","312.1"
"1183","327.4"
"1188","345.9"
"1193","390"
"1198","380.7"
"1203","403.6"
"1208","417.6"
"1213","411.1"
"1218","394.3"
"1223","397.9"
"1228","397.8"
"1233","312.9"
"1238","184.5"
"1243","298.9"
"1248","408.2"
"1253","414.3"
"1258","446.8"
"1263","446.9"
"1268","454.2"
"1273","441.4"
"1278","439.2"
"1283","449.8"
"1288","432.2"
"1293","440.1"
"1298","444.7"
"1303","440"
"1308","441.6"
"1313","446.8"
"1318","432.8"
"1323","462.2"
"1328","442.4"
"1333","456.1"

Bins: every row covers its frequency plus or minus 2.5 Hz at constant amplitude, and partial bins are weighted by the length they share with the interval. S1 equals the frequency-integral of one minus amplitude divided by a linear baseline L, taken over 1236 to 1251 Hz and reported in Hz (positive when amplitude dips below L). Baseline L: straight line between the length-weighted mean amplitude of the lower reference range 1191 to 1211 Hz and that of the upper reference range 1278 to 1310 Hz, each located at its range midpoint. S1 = 4.1 Hz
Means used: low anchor 399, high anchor 441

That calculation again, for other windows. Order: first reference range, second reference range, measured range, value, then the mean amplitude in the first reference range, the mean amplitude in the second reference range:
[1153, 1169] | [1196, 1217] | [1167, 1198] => 3.5 Hz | 359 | 403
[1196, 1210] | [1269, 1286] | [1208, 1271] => 5.9 Hz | 401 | 444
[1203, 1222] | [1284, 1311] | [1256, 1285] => -1.1 Hz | 406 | 440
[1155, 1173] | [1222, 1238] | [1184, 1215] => -4.2 Hz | 346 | 338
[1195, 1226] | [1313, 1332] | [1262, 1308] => -1.3 Hz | 401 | 447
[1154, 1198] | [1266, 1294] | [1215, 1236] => 1.0 Hz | 345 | 443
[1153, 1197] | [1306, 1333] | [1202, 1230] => -2.3 Hz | 345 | 446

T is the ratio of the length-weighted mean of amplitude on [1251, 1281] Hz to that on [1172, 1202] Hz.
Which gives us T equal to 1.27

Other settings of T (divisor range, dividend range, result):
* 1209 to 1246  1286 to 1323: 1.27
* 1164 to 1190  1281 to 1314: 1.36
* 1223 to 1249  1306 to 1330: 1.38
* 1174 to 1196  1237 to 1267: 1.11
